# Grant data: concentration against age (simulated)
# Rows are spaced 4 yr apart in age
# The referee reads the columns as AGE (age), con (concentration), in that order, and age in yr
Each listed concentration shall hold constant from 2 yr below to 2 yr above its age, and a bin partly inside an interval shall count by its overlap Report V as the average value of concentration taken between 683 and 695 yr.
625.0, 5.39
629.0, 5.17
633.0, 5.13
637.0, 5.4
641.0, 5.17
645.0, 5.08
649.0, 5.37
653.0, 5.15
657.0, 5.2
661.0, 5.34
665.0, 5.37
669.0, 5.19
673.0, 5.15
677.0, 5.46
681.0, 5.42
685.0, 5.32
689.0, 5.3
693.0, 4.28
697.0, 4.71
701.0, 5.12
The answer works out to 4.97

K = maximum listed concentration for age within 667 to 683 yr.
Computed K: 5.46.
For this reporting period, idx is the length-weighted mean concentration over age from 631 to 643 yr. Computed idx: 5.23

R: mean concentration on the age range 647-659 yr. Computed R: 5.24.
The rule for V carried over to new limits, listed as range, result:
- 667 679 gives 5.27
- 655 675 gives 5.25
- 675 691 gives 5.38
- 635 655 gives 5.23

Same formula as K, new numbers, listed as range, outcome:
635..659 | 5.4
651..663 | 5.34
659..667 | 5.37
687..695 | 5.3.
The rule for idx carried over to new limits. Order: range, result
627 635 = 5.15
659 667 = 5.36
